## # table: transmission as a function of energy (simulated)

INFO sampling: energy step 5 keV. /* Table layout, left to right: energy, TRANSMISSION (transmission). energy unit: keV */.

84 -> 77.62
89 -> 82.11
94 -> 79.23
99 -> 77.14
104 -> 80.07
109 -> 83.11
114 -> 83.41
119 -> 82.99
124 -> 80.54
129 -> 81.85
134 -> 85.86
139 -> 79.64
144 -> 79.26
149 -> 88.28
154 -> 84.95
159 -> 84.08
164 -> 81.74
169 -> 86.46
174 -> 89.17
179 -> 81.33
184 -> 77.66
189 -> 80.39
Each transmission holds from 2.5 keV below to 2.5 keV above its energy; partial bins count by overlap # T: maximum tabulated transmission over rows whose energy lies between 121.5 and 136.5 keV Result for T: 85.86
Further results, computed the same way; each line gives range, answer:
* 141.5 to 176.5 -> 89.17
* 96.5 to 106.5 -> 80.07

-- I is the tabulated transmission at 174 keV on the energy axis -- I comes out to 89.17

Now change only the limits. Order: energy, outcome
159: 84.08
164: 81.74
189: 80.39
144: 79.26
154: 84.95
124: 80.54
